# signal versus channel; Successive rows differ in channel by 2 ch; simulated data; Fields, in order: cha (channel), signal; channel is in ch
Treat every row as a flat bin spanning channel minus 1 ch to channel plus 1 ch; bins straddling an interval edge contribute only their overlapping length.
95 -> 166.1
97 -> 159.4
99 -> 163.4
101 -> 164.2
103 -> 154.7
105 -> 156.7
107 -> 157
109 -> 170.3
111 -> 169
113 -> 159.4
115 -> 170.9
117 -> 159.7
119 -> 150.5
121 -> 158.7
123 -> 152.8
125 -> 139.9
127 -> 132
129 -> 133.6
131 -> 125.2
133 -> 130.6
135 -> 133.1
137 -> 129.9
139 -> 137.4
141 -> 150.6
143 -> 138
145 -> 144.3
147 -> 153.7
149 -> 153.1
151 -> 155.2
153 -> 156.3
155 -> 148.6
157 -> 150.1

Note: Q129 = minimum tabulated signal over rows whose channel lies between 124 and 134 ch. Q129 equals 125.2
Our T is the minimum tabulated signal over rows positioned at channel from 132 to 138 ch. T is 129.9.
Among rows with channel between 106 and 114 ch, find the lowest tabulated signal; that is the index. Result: 157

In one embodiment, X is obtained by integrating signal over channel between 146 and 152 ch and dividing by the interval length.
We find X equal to 154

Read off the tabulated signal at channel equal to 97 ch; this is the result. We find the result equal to 159.4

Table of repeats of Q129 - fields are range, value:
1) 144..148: 144.3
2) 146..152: 153.1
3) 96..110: 154.7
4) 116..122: 150.5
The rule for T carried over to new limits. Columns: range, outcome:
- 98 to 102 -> 163.4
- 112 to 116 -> 159.4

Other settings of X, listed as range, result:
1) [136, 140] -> 134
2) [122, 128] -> 142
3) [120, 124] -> 156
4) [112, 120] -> 160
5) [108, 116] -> 167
